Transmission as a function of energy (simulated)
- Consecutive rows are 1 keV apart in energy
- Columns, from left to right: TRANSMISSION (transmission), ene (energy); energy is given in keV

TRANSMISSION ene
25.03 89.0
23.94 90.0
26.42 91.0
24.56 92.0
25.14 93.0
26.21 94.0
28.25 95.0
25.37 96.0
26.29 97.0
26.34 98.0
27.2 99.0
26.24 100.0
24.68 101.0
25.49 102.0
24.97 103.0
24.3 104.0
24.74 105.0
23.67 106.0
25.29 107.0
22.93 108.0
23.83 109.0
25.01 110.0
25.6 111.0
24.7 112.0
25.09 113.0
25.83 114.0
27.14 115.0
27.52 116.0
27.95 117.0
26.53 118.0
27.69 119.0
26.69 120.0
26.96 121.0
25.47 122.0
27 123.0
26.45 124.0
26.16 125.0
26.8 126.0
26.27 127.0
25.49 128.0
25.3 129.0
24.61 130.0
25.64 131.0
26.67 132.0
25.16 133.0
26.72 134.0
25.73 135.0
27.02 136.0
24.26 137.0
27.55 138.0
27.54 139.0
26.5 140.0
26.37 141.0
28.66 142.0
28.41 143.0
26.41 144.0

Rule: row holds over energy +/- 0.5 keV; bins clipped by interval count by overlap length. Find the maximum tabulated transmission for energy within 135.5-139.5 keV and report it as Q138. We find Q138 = 27.55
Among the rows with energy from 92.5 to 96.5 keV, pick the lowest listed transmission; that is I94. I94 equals 25.14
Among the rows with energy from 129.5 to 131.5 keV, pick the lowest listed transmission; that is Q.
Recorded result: 24.61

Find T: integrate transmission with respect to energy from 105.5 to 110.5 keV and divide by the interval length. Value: 24.1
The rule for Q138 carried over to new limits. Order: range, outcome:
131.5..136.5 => 27.02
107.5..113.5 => 25.6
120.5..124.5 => 27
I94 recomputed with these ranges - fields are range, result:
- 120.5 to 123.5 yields 25.47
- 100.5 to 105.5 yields 24.3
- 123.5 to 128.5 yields 25.49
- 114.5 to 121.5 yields 26.53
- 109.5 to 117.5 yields 24.7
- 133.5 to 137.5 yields 24.26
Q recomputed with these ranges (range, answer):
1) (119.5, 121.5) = 26.69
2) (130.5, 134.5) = 25.16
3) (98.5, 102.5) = 24.68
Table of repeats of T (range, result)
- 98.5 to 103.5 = 25.7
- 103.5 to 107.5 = 24.5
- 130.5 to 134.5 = 26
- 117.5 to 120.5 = 27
